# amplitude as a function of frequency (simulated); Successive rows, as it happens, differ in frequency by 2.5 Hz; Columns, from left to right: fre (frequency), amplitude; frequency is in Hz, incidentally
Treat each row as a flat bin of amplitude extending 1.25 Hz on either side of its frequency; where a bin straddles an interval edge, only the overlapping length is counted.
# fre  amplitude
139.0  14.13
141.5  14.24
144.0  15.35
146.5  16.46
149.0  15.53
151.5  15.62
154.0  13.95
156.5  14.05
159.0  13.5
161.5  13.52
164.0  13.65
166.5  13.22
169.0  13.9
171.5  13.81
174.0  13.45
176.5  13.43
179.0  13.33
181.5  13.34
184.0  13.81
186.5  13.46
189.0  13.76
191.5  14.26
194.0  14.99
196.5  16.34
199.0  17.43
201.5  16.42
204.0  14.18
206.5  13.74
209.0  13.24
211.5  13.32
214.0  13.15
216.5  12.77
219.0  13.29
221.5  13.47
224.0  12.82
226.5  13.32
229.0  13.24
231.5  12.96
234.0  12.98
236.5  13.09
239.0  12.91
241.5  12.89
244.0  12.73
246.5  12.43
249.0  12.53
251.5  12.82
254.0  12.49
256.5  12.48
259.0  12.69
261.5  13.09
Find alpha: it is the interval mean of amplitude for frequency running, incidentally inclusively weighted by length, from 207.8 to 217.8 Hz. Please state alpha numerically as 13.1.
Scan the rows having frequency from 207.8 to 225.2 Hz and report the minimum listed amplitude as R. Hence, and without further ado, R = 12.77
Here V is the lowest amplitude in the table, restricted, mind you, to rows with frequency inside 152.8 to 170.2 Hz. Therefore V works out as 13.22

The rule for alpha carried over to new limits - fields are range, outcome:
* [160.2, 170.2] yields 13.6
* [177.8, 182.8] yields 13.3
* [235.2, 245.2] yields 12.9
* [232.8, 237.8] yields 13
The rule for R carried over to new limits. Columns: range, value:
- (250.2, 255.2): 12.49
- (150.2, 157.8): 13.95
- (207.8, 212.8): 13.24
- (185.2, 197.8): 13.46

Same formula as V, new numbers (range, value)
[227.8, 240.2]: 12.91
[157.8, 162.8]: 13.5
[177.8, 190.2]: 13.33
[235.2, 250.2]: 12.43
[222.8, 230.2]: 12.82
